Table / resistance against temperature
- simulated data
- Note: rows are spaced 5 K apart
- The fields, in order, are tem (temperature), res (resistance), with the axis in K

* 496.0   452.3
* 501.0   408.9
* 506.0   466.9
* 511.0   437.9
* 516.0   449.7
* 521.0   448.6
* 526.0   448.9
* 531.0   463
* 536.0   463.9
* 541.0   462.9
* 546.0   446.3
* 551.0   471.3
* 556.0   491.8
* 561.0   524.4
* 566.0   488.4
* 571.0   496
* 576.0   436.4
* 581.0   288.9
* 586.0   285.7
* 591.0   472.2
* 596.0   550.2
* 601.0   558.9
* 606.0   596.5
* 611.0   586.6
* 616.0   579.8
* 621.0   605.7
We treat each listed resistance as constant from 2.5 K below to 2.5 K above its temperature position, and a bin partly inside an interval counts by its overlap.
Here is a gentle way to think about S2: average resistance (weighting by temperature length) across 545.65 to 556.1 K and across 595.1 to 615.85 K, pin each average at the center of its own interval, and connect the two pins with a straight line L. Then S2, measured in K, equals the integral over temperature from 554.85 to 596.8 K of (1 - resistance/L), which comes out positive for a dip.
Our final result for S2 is 5.9 K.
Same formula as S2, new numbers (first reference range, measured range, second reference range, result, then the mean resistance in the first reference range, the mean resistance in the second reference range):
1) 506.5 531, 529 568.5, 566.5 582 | -3.45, 450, 429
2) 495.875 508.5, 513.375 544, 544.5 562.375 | 0.44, 441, 483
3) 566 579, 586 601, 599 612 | 1.64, 464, 581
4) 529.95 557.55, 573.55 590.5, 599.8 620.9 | 5.75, 466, 585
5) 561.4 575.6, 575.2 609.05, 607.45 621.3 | 5.31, 489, 589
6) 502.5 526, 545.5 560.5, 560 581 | -0.78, 449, 460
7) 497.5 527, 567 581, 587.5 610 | 1.97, 444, 536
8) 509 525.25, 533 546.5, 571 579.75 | -0.58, 446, 432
